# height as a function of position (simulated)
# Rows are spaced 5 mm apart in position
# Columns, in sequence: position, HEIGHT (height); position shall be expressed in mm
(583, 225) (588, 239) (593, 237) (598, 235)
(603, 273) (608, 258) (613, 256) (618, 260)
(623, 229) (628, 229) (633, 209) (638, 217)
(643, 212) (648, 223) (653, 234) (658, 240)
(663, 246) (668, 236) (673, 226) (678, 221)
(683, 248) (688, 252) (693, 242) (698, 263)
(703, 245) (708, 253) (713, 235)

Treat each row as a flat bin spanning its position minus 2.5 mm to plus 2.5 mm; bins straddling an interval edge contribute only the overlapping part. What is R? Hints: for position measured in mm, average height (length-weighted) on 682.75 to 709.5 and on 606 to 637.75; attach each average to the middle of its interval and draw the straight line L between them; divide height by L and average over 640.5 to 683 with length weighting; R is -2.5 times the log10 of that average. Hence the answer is 0.064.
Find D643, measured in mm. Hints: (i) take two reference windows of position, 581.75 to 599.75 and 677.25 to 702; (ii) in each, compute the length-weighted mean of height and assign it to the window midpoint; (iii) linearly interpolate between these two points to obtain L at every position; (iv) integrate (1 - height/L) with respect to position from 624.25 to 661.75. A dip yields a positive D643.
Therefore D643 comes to 2.6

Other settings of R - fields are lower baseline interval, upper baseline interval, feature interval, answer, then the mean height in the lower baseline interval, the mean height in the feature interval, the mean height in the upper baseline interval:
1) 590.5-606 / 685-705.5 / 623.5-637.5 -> 0.135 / 249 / 220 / 250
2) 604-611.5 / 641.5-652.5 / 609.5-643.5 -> 0.045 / 261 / 232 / 221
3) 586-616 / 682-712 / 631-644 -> 0.174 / 250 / 213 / 250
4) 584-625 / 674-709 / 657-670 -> 0.023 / 248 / 241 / 245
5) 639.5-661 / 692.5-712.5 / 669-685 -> 0.034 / 227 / 232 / 250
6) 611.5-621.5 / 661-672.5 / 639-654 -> 0.111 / 255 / 221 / 238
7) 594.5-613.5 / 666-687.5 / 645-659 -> 0.048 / 254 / 231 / 234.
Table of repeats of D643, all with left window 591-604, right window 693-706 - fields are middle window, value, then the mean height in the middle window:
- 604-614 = -0.5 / 260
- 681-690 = 0.0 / 250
